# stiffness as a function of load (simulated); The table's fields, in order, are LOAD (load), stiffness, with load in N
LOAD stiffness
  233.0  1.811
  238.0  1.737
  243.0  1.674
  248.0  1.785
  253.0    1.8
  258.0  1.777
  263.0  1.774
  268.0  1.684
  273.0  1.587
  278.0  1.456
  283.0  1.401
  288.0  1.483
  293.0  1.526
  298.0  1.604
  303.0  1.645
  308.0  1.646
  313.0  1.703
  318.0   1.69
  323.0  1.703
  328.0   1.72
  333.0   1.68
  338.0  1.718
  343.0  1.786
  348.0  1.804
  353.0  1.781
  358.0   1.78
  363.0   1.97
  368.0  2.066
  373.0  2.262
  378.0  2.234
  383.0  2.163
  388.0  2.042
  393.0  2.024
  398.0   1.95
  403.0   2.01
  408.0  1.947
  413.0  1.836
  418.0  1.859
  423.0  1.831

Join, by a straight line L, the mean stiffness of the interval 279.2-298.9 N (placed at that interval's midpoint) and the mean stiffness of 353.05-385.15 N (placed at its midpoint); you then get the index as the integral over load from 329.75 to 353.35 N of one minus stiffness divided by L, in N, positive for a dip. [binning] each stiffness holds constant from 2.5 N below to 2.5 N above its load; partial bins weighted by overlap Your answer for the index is 1.4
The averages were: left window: 1.49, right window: 2.06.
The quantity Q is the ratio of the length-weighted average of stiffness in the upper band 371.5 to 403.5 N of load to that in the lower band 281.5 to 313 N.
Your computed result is 1.3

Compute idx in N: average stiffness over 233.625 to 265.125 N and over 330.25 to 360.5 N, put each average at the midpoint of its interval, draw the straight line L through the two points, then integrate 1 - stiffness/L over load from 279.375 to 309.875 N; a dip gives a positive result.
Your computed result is 3.7 N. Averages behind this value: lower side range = 1.76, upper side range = 1.76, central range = 1.55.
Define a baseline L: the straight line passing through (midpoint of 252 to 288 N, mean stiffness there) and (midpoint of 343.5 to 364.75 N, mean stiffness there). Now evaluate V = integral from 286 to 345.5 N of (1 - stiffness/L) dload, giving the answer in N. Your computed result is 2.5 N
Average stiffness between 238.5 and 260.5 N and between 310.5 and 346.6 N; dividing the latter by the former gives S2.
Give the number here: 1.0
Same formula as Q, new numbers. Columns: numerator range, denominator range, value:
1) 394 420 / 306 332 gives 1.14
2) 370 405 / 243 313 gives 1.29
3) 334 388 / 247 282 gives 1.16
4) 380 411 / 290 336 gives 1.22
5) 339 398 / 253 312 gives 1.23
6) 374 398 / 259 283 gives 1.31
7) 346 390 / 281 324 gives 1.26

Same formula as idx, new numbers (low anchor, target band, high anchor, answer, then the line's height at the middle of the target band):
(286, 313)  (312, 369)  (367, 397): 2.4 N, 1.86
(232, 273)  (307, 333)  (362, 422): 2.6 N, 1.88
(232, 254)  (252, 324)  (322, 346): 4.7 N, 1.74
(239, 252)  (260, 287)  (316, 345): 2.4 N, 1.73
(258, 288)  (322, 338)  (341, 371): 0.7 N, 1.78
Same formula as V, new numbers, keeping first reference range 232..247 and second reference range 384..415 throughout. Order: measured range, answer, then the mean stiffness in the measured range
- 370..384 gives -2.0 N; 2.22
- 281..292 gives 2.2 N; 1.46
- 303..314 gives 1.1 N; 1.66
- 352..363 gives 0.5 N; 1.82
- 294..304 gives 1.2 N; 1.61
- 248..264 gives -0.2 N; 1.78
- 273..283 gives 1.8 N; 1.47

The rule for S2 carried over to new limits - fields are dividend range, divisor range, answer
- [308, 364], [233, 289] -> 1.05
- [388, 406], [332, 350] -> 1.14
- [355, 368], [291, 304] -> 1.20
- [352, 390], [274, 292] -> 1.40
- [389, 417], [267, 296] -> 1.29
